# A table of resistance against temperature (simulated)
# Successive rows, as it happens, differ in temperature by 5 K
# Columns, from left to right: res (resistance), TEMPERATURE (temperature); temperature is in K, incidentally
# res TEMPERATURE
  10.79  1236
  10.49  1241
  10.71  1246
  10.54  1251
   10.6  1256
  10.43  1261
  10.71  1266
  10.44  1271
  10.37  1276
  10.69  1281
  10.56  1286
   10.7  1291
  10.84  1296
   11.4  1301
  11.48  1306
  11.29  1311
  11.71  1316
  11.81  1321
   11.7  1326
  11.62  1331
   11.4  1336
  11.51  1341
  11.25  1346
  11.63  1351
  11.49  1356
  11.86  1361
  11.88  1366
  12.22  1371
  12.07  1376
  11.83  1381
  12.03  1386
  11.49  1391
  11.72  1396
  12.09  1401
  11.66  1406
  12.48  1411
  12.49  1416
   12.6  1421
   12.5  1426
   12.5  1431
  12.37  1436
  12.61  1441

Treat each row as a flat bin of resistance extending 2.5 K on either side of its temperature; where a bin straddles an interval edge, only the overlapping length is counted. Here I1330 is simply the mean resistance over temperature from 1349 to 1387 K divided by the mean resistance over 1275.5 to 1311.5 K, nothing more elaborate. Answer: 1.09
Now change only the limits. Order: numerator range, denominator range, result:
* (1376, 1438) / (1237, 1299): 1.15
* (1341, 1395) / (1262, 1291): 1.11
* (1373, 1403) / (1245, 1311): 1.10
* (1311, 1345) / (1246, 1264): 1.10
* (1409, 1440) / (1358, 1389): 1.04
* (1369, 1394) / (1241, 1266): 1.13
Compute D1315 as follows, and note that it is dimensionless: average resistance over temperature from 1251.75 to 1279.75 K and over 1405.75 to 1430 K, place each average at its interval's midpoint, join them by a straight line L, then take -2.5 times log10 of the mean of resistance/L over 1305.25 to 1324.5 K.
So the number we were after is -0.04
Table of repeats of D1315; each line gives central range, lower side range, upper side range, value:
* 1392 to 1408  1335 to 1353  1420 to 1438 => 0.030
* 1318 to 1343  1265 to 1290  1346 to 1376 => -0.026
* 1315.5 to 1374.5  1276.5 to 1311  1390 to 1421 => -0.021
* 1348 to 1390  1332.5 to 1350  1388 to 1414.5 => -0.019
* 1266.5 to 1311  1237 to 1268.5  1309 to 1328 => 0.033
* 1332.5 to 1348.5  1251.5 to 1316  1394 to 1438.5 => 0.004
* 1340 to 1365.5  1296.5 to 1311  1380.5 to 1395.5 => 0.001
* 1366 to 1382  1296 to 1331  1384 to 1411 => -0.025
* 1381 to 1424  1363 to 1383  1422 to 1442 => 0.017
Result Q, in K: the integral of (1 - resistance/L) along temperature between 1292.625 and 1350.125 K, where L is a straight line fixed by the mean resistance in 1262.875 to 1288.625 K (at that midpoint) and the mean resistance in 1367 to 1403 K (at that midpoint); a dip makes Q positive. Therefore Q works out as -1.7 K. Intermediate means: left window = 10.6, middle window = 11.4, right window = 11.9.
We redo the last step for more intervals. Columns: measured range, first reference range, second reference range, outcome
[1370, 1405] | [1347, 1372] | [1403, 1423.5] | 0.4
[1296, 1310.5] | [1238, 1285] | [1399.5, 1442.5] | -0.4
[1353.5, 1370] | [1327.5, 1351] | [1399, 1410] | -0.2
